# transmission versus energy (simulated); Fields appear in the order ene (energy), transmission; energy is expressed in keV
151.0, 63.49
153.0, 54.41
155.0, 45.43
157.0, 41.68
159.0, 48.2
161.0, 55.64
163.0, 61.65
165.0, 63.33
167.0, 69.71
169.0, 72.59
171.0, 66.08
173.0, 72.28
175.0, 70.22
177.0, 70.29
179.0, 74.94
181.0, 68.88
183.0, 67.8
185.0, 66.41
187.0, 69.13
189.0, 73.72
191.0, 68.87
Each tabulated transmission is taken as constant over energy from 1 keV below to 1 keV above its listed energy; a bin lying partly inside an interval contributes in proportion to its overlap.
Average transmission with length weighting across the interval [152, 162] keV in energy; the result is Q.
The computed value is 49.1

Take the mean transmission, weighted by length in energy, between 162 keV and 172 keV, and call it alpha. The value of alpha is 66.7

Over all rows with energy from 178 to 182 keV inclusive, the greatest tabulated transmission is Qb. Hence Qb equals 74.94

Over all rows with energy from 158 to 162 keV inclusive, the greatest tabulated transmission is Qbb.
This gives 55.64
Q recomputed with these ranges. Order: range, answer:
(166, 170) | 71.2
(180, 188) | 68.1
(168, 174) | 70.3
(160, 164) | 58.6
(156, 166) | 54.1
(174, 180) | 71.8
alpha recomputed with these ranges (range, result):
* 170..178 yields 69.7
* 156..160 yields 44.9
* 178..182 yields 71.9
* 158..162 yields 51.9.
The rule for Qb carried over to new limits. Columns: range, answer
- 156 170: 72.59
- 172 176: 72.28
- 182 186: 67.8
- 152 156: 54.41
